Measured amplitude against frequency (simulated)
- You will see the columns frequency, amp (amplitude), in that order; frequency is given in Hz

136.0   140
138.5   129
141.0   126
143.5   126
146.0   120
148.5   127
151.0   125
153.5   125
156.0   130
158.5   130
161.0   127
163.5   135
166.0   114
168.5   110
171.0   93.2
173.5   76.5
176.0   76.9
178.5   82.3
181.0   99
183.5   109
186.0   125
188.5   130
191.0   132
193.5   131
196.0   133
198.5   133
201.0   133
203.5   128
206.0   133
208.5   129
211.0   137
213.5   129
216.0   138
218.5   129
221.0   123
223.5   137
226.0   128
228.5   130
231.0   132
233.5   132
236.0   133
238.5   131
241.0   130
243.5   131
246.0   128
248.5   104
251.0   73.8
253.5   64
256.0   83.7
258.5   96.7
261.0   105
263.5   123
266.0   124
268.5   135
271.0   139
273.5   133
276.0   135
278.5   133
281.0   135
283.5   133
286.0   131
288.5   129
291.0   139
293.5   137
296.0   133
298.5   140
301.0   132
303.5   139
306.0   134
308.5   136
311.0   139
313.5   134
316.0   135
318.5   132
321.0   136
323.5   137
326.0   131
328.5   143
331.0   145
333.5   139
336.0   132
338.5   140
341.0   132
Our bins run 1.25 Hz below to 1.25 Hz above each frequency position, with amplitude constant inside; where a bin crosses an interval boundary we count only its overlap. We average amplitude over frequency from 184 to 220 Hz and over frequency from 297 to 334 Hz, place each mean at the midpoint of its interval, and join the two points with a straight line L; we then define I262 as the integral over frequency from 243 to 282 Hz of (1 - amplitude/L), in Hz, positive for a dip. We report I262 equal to 5.6 Hz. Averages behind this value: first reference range 131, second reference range 137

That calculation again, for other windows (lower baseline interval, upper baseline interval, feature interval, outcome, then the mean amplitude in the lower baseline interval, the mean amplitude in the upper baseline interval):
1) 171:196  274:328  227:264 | 2.59 Hz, 107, 135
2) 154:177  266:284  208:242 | -2.15 Hz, 111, 134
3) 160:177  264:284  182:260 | -3.04 Hz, 105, 133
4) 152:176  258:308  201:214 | -1.25 Hz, 114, 131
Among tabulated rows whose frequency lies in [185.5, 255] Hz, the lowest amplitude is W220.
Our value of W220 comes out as 64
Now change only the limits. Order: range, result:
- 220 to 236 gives 123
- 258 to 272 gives 96.7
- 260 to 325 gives 105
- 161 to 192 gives 76.5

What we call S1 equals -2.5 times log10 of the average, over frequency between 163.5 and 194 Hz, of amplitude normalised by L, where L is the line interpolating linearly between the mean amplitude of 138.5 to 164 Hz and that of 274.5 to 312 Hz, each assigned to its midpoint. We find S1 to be 0.20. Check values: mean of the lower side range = 127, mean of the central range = 107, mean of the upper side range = 135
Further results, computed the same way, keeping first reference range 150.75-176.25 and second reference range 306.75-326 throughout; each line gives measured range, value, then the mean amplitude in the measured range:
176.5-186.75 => 0.16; 101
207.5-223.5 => -0.09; 131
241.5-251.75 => 0.12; 112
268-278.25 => -0.05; 135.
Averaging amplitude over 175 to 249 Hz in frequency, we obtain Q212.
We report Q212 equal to 125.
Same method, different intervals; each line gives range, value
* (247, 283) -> 114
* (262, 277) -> 131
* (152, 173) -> 119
